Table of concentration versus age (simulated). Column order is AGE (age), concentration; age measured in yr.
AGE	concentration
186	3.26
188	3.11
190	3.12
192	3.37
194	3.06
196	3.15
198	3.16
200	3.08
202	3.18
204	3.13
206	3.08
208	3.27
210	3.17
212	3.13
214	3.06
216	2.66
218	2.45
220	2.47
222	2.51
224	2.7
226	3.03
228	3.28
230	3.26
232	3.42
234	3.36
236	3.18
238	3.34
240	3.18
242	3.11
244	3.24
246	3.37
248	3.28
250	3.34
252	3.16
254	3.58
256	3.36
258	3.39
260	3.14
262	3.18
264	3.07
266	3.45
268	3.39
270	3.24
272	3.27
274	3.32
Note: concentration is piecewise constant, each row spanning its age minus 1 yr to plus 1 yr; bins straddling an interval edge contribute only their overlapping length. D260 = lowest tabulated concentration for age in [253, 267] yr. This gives 3.07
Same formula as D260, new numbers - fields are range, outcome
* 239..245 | 3.11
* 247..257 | 3.16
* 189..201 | 3.06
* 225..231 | 3.03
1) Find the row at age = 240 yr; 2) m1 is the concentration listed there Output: 3.18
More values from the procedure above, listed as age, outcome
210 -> 3.17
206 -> 3.08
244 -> 3.24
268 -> 3.39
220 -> 2.47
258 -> 3.39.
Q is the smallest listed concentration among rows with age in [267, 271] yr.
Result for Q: 3.24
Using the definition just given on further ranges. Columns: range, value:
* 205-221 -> 2.45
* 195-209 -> 3.08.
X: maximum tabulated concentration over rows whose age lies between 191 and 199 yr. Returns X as 3.37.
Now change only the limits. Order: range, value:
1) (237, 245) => 3.34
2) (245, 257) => 3.58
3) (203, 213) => 3.27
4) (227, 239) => 3.42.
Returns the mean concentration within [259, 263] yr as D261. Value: 3.16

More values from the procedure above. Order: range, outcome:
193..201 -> 3.11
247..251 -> 3.31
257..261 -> 3.27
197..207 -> 3.13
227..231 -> 3.27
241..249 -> 3.25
